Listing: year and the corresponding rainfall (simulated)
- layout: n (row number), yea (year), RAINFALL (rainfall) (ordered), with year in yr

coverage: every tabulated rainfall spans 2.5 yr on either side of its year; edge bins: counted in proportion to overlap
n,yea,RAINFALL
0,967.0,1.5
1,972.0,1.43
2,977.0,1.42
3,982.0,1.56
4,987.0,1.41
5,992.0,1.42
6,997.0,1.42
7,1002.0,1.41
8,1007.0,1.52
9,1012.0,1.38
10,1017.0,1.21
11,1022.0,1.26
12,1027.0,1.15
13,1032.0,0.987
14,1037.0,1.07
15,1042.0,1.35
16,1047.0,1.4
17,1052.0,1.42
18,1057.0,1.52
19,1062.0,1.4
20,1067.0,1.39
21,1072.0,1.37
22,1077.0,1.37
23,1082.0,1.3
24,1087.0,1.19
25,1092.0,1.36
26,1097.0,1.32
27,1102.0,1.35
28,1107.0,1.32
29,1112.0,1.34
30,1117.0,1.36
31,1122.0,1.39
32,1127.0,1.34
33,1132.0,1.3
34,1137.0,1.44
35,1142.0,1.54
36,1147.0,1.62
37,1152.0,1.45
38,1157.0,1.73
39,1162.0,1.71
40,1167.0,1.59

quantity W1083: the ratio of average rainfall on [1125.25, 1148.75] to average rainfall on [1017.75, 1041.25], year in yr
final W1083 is 1.27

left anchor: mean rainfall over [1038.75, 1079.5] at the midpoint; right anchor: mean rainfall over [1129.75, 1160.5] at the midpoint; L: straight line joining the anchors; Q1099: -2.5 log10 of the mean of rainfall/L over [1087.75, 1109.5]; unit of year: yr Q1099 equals 0.10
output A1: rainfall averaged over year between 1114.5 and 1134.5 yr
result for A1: 1.35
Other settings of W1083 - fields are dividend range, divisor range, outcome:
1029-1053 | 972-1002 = 0.85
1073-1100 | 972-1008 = 0.91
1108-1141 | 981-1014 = 0.95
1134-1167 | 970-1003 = 1.10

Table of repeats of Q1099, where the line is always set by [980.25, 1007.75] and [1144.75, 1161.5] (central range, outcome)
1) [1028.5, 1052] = 0.22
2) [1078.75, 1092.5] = 0.21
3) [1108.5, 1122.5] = 0.16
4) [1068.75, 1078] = 0.12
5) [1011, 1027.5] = 0.18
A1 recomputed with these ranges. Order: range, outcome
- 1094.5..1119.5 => 1.34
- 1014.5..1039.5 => 1.14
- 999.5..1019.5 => 1.38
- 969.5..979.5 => 1.43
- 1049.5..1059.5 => 1.47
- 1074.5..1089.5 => 1.29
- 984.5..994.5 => 1.41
